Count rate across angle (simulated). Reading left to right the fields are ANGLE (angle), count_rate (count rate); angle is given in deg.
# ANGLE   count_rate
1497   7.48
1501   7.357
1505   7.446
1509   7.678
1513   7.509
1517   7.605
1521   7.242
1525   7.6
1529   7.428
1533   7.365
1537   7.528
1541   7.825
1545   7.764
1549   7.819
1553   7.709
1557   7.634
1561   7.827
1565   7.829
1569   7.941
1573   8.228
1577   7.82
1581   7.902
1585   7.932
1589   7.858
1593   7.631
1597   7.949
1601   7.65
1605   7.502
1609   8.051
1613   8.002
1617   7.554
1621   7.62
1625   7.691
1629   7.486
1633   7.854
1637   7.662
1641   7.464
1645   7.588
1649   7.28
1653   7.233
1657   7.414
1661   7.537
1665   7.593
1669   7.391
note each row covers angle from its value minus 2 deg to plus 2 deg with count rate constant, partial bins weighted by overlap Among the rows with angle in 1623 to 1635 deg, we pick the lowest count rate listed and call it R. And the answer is 7.486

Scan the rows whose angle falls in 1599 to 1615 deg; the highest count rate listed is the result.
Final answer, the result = 8.051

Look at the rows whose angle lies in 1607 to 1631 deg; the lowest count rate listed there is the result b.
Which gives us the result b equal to 7.486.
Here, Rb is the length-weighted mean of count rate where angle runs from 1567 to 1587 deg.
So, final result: 7.96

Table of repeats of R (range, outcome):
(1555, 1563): 7.634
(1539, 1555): 7.709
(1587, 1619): 7.502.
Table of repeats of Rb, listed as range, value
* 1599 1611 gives 7.73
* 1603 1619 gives 7.78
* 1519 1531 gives 7.42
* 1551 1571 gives 7.79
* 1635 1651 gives 7.5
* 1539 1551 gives 7.8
